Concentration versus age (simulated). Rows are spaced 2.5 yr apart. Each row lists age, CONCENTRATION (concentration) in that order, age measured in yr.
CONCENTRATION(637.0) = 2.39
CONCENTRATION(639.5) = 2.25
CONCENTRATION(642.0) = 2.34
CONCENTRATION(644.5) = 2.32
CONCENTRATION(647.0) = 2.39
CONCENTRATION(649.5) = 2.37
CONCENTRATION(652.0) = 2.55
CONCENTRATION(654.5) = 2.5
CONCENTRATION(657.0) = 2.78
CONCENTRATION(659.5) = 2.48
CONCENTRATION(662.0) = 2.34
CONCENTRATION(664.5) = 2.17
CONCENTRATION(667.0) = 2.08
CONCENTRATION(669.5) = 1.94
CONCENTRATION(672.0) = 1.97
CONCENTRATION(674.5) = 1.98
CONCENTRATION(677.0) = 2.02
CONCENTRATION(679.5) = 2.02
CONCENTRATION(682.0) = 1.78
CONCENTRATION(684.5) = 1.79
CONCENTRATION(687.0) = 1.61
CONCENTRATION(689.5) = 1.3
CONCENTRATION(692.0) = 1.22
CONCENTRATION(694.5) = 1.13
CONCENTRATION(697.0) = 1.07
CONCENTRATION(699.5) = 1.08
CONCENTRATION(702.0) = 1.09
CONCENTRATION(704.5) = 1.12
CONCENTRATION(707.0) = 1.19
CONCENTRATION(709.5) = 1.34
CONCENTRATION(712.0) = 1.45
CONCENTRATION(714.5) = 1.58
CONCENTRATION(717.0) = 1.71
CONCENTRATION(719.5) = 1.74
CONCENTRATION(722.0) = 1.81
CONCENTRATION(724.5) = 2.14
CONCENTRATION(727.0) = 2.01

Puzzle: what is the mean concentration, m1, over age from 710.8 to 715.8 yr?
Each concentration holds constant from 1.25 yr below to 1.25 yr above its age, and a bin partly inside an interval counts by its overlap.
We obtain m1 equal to 1.52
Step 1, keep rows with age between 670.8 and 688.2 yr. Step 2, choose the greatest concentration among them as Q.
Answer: 2.02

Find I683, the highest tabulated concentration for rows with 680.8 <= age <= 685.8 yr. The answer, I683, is 1.79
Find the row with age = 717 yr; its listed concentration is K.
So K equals 1.71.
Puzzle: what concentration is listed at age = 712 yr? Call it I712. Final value 1.45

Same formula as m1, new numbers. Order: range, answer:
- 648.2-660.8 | 2.53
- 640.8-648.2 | 2.35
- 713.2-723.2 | 1.71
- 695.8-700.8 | 1.08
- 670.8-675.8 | 1.98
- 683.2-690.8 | 1.57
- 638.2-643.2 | 2.3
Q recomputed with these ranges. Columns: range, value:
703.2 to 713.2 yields 1.45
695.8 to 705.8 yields 1.12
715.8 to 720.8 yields 1.74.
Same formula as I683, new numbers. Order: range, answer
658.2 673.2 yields 2.48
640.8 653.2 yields 2.55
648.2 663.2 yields 2.78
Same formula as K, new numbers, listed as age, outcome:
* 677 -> 2.02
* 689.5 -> 1.3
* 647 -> 2.39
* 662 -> 2.34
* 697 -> 1.07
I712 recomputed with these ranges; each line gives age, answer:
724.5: 2.14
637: 2.39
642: 2.34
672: 1.97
